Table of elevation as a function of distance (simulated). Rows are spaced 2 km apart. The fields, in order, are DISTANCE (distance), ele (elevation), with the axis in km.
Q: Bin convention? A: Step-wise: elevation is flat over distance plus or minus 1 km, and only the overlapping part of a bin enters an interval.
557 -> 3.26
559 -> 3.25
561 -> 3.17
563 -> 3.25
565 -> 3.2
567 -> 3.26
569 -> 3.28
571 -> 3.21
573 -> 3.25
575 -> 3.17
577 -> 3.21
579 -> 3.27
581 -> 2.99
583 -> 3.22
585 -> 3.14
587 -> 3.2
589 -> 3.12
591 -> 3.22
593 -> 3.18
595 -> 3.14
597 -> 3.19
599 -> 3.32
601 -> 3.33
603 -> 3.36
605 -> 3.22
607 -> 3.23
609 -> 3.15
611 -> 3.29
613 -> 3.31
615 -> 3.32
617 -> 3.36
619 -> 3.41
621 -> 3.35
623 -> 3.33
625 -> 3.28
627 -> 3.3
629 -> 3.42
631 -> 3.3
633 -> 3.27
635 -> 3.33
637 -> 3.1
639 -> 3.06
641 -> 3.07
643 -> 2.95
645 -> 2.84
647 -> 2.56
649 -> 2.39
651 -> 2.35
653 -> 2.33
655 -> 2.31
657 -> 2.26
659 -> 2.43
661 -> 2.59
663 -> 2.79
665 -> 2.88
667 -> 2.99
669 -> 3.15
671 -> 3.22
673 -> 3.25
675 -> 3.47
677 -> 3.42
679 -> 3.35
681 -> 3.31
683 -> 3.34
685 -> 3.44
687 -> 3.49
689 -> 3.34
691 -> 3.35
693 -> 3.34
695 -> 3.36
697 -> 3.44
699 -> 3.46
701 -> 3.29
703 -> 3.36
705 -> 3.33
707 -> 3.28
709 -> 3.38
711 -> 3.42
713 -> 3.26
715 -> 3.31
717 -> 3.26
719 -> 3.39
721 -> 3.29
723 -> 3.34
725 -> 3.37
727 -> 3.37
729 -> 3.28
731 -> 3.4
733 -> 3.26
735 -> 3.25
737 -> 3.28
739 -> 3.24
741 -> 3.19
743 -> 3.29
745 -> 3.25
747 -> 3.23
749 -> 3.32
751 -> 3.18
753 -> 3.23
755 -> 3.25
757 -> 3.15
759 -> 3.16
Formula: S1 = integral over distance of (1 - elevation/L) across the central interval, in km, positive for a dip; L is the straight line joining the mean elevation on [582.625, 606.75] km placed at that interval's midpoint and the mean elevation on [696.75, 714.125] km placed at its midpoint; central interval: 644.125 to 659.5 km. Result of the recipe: 4.01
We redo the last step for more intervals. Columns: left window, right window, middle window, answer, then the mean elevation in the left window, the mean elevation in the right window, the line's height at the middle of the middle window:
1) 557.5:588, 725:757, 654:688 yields 2.11 km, 3.21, 3.27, 3.24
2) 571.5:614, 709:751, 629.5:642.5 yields 0.21 km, 3.21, 3.3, 3.24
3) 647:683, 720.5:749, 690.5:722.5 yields -2.38 km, 2.86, 3.29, 3.11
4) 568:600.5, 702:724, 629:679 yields 5.52 km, 3.2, 3.33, 3.27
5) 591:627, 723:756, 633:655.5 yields 3.38 km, 3.28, 3.28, 3.28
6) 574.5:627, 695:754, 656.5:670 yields 2.20 km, 3.24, 3.31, 3.28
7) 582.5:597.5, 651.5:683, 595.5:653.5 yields -1.35 km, 3.17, 2.92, 3.06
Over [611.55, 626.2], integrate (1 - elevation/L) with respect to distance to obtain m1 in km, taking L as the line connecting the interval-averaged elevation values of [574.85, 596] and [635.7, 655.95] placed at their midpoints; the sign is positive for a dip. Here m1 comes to -2.13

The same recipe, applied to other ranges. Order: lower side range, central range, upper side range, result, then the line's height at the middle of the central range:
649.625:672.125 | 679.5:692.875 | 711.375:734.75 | -2.0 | 2.93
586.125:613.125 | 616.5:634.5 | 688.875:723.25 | -0.4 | 3.26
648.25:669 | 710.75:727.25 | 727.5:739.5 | -0.9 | 3.15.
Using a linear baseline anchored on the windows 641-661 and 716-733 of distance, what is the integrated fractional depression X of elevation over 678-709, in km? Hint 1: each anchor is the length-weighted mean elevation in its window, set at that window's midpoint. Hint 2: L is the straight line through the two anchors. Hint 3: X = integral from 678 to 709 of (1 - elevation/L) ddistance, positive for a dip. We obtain -3.9 km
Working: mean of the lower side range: 2.52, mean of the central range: 3.37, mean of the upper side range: 3.33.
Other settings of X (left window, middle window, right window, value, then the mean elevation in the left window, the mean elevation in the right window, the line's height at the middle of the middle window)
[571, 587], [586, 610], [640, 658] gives -1.7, 3.18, 2.56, 3.01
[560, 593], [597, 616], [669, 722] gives -0.2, 3.2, 3.35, 3.24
